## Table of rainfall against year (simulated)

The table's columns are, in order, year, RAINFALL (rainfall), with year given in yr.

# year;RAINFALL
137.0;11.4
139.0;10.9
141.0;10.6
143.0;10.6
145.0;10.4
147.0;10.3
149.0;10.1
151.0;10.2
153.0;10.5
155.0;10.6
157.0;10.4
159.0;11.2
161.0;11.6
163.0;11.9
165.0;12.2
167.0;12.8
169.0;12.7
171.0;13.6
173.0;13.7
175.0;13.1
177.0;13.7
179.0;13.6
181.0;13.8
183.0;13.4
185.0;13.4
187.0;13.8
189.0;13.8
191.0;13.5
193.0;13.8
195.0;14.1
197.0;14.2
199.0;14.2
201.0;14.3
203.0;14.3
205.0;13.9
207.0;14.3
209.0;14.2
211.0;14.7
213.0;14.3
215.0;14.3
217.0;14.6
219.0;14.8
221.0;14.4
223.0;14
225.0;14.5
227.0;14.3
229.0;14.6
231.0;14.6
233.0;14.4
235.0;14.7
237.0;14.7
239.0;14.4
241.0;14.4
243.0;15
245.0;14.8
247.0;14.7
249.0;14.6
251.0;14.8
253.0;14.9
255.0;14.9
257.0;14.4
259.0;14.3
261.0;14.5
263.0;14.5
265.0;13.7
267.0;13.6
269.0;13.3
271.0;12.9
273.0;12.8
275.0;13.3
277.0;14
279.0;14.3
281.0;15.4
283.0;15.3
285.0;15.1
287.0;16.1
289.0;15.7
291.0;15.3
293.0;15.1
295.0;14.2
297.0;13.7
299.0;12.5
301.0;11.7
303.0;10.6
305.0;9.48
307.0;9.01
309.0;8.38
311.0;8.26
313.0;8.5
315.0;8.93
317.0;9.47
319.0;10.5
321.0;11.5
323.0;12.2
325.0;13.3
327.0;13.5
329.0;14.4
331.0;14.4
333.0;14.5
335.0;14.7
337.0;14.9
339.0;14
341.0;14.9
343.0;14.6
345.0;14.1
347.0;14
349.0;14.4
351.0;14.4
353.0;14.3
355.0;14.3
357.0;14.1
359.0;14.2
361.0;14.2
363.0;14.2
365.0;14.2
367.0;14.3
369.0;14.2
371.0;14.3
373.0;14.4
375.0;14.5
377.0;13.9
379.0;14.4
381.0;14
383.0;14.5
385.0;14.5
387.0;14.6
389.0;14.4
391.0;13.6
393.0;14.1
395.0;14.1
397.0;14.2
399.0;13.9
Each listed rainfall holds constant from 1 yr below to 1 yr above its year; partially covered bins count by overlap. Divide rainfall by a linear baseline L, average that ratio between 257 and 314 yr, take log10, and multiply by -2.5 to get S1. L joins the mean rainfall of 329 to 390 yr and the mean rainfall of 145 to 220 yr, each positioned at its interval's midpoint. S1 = 0.06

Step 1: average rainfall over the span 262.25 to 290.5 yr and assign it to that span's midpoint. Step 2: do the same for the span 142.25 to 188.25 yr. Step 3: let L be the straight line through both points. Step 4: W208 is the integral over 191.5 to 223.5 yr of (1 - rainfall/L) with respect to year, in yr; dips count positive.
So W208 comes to -3.31 yr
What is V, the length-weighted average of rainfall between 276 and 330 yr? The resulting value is 12.5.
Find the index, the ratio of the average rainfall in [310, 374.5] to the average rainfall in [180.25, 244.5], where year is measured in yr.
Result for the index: 0.94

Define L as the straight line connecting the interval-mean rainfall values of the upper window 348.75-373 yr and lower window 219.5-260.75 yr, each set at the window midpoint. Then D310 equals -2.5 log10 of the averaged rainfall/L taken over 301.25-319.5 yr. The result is 0.474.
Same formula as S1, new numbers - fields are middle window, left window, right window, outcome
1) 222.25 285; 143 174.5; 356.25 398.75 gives -0.14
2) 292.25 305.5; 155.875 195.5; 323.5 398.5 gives 0.11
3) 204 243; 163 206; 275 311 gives -0.08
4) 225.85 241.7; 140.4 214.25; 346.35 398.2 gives -0.10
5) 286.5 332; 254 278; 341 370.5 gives 0.17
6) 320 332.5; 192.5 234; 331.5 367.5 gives 0.08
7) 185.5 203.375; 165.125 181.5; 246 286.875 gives -0.04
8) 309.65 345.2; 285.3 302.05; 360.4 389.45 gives 0.15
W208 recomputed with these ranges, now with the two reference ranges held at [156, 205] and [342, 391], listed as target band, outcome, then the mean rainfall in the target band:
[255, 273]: -0.3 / 13.9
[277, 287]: -0.9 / 15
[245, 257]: -1.0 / 14.8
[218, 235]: -1.2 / 14.5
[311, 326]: 3.8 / 10.5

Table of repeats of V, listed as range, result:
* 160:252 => 14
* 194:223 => 14.3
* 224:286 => 14.4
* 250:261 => 14.6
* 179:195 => 13.7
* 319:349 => 13.8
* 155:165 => 11.3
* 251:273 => 14.1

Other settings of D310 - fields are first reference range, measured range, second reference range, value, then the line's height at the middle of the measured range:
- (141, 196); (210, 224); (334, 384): -0.13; 12.8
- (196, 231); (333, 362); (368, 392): -0.01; 14.3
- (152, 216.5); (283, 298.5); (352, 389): -0.08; 13.8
